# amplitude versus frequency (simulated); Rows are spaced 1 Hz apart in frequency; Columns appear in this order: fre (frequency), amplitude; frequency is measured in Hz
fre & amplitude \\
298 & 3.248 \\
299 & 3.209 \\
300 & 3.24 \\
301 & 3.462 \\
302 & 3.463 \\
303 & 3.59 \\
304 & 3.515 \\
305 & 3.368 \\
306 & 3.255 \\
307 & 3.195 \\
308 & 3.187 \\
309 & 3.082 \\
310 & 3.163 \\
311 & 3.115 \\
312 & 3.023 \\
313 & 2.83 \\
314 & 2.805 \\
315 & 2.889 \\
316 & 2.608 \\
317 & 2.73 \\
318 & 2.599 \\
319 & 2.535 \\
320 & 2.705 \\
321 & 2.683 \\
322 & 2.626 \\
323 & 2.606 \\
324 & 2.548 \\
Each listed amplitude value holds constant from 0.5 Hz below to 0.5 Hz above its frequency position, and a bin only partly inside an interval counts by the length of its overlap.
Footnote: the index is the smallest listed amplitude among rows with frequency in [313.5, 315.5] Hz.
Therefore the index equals 2.805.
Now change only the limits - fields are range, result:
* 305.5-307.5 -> 3.195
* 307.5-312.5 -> 3.023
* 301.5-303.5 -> 3.463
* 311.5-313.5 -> 2.83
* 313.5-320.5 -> 2.535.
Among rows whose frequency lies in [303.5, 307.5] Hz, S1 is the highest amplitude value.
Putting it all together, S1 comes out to 3.515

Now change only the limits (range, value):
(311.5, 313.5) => 3.023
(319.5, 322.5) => 2.705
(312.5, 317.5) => 2.889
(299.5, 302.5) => 3.463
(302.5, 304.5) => 3.59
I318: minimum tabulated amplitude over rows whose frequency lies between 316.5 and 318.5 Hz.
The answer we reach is 2.599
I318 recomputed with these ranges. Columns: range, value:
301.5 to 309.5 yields 3.082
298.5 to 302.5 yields 3.209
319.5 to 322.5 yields 2.626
